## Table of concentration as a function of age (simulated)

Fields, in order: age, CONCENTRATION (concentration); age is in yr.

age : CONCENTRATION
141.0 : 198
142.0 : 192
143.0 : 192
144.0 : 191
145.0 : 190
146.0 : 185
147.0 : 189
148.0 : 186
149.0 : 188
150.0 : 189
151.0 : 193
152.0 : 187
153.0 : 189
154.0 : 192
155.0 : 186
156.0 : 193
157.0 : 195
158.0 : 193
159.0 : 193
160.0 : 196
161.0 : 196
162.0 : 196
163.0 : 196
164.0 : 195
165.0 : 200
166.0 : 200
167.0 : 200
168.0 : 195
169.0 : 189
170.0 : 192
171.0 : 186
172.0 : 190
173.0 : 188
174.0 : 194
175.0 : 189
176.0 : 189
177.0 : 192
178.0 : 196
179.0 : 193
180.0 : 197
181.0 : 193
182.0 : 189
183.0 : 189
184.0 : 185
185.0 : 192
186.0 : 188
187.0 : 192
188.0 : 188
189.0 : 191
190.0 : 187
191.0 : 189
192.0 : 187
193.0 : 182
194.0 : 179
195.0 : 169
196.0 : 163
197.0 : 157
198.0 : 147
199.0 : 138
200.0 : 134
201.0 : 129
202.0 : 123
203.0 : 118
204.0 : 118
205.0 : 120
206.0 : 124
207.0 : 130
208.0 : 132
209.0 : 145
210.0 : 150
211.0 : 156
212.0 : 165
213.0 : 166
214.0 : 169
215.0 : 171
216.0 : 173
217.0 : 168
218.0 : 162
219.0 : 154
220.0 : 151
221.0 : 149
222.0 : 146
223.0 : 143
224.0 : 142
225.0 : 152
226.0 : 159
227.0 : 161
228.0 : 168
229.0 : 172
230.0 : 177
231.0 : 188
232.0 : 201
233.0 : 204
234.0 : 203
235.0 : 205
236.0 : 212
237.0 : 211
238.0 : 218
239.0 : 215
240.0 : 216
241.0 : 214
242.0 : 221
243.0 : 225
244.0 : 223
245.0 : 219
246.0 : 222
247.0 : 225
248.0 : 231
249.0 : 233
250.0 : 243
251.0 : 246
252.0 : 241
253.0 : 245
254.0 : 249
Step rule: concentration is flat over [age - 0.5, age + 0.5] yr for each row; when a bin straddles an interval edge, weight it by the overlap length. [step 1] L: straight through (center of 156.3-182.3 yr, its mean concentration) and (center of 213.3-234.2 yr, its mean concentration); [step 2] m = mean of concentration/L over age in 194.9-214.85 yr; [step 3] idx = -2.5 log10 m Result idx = 0.228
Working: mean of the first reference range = 194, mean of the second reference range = 167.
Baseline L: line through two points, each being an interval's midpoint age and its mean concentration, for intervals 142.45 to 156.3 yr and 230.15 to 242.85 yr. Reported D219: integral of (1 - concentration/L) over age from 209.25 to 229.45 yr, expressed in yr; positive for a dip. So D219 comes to 4.5 yr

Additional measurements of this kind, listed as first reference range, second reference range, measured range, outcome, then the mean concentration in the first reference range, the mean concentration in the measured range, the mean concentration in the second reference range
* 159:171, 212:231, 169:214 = 2.7 yr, 195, 169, 161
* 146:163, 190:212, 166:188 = -2.7 yr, 191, 191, 148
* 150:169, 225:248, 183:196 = 0.8 yr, 194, 185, 202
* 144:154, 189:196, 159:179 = -0.9 yr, 189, 194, 181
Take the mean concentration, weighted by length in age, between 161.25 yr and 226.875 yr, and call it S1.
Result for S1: 170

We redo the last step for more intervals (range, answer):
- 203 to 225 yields 149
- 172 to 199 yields 184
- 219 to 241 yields 181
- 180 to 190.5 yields 190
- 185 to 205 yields 162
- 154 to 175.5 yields 193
